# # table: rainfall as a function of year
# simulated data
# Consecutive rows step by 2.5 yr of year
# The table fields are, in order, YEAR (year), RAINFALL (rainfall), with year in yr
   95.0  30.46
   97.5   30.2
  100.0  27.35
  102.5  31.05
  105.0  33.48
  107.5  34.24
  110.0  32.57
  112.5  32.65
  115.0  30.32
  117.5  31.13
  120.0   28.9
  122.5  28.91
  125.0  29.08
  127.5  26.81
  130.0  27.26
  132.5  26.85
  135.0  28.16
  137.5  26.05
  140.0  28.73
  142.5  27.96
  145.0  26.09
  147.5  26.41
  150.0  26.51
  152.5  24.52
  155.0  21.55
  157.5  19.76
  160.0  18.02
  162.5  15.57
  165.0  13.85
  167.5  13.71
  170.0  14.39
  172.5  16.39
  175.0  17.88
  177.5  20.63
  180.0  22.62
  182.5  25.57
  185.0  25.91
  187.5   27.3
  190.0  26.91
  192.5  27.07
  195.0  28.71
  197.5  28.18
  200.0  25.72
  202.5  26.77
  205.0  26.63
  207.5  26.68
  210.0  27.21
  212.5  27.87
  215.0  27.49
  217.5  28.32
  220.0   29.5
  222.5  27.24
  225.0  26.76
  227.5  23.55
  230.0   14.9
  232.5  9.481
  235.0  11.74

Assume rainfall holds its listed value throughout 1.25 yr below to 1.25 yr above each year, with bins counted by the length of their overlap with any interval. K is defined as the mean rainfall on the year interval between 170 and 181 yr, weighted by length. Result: 18.7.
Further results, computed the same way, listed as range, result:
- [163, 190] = 20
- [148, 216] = 23.1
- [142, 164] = 22.7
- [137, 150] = 27.1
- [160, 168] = 15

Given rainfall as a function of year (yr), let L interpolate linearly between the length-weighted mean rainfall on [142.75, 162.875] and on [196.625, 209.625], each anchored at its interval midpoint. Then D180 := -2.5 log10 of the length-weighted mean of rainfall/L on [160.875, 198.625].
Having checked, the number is 0.17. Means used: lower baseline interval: 22.9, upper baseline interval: 26.8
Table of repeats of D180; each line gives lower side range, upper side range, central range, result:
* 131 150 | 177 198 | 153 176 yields 0.48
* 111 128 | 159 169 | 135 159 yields -0.22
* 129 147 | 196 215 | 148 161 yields 0.21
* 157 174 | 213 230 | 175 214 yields -0.22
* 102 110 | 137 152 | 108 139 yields 0.04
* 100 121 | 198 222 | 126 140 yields 0.13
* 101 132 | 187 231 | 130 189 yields 0.26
